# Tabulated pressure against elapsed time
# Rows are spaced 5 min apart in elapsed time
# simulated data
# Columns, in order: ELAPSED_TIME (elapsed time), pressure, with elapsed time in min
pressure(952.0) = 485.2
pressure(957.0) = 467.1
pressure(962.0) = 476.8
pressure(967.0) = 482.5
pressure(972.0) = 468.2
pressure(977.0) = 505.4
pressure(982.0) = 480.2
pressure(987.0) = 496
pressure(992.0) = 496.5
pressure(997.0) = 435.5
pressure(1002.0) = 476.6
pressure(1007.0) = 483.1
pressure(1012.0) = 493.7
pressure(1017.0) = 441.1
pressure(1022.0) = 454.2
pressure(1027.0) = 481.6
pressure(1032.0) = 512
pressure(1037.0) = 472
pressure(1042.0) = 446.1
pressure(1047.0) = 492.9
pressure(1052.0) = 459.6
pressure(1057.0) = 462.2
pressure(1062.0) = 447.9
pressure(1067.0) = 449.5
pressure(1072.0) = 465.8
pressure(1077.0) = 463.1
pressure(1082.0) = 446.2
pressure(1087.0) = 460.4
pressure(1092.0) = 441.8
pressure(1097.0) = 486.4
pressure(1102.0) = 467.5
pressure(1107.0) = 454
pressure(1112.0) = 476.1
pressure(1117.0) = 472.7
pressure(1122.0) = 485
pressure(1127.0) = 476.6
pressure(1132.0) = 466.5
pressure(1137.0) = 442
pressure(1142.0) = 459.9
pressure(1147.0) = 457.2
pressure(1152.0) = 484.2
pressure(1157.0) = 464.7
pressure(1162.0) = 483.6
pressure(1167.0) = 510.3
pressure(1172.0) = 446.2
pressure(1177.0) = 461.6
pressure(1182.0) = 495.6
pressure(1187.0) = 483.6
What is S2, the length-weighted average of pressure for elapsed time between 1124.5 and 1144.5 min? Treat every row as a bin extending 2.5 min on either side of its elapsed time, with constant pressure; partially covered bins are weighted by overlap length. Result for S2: 461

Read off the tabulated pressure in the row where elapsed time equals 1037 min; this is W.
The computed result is 472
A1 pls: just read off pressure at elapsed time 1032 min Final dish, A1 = 512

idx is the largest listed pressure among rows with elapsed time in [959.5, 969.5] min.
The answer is 482.5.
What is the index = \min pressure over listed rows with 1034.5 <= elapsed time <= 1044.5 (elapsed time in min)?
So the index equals 446.1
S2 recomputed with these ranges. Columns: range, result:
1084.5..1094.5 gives 451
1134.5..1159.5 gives 462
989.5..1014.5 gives 477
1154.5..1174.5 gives 476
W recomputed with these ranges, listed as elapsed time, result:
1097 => 486.4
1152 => 484.2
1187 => 483.6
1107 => 454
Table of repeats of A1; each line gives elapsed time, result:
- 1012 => 493.7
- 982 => 480.2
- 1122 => 485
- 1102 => 467.5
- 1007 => 483.1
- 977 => 505.4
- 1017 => 441.1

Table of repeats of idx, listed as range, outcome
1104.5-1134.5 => 485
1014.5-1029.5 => 481.6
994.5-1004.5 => 476.6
